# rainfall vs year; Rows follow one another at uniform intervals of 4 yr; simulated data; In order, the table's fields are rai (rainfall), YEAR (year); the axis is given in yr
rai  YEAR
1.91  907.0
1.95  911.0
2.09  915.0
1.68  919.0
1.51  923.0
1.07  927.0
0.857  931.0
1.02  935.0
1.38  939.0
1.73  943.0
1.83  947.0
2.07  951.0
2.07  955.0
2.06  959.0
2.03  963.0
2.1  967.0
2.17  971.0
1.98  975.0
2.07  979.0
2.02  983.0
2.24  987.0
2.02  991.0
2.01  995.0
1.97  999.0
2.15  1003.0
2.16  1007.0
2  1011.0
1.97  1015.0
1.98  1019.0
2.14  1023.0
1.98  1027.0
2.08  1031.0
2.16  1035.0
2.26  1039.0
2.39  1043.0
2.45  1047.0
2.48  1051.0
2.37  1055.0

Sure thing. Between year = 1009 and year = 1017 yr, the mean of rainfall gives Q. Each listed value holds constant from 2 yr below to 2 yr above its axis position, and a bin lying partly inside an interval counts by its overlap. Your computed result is 1.98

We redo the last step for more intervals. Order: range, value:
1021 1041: 2.12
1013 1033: 2.03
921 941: 1.17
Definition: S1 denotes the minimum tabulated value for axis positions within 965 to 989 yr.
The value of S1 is 1.98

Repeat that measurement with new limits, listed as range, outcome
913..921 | 1.68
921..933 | 0.857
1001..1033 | 1.97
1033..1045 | 2.16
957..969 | 2.03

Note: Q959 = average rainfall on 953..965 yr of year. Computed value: 2.05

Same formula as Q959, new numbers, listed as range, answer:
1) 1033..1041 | 2.21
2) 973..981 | 2.02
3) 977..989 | 2.11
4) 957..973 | 2.09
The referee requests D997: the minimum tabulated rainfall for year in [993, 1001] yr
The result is 1.97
